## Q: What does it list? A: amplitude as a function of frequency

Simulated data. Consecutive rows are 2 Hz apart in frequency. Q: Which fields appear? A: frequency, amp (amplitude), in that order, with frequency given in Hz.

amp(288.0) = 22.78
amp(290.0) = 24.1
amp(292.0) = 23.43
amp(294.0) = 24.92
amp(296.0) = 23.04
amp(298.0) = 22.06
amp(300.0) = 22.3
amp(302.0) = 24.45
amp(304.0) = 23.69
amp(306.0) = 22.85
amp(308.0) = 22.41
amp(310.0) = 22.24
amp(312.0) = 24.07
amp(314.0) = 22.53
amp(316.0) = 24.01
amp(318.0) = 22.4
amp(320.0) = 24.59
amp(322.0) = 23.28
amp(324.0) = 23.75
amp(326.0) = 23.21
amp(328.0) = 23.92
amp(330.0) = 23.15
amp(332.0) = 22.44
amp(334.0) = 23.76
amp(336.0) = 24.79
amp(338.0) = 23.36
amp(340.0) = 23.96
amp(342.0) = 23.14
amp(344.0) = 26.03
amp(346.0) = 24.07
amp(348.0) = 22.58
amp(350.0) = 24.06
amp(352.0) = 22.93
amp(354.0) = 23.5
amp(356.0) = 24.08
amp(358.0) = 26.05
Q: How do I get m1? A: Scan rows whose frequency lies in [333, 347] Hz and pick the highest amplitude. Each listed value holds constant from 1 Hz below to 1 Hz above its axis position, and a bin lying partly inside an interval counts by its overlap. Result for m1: 26.03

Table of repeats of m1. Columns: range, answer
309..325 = 24.59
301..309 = 24.45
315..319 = 24.01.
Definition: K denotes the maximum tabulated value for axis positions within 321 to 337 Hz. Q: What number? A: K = 24.79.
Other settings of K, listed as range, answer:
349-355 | 24.06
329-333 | 23.15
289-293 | 24.1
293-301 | 24.92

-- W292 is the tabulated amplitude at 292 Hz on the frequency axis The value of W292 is 23.43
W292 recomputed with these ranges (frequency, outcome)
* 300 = 22.3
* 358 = 26.05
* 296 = 23.04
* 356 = 24.08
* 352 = 22.93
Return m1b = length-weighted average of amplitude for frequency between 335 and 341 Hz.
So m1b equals 24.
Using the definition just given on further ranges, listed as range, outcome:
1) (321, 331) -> 23.5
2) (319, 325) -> 23.9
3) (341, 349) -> 24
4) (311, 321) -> 23.5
